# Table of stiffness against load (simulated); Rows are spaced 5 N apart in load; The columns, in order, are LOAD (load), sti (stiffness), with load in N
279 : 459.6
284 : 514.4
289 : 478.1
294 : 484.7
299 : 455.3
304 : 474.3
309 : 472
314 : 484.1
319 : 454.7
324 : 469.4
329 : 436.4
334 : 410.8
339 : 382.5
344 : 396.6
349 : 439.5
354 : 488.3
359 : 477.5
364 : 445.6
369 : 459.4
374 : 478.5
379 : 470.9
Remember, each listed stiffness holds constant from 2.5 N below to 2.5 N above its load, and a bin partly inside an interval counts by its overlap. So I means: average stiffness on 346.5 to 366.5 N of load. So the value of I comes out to 463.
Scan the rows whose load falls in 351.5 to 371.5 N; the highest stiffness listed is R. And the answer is 488.3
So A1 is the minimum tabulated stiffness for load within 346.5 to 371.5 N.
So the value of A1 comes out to 439.5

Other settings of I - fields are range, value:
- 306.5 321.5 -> 470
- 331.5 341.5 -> 397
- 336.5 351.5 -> 406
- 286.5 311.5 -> 473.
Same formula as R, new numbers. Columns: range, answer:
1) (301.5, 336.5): 484.1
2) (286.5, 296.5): 484.7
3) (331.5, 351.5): 439.5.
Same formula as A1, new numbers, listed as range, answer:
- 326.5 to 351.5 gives 382.5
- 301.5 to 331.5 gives 436.4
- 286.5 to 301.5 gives 455.3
